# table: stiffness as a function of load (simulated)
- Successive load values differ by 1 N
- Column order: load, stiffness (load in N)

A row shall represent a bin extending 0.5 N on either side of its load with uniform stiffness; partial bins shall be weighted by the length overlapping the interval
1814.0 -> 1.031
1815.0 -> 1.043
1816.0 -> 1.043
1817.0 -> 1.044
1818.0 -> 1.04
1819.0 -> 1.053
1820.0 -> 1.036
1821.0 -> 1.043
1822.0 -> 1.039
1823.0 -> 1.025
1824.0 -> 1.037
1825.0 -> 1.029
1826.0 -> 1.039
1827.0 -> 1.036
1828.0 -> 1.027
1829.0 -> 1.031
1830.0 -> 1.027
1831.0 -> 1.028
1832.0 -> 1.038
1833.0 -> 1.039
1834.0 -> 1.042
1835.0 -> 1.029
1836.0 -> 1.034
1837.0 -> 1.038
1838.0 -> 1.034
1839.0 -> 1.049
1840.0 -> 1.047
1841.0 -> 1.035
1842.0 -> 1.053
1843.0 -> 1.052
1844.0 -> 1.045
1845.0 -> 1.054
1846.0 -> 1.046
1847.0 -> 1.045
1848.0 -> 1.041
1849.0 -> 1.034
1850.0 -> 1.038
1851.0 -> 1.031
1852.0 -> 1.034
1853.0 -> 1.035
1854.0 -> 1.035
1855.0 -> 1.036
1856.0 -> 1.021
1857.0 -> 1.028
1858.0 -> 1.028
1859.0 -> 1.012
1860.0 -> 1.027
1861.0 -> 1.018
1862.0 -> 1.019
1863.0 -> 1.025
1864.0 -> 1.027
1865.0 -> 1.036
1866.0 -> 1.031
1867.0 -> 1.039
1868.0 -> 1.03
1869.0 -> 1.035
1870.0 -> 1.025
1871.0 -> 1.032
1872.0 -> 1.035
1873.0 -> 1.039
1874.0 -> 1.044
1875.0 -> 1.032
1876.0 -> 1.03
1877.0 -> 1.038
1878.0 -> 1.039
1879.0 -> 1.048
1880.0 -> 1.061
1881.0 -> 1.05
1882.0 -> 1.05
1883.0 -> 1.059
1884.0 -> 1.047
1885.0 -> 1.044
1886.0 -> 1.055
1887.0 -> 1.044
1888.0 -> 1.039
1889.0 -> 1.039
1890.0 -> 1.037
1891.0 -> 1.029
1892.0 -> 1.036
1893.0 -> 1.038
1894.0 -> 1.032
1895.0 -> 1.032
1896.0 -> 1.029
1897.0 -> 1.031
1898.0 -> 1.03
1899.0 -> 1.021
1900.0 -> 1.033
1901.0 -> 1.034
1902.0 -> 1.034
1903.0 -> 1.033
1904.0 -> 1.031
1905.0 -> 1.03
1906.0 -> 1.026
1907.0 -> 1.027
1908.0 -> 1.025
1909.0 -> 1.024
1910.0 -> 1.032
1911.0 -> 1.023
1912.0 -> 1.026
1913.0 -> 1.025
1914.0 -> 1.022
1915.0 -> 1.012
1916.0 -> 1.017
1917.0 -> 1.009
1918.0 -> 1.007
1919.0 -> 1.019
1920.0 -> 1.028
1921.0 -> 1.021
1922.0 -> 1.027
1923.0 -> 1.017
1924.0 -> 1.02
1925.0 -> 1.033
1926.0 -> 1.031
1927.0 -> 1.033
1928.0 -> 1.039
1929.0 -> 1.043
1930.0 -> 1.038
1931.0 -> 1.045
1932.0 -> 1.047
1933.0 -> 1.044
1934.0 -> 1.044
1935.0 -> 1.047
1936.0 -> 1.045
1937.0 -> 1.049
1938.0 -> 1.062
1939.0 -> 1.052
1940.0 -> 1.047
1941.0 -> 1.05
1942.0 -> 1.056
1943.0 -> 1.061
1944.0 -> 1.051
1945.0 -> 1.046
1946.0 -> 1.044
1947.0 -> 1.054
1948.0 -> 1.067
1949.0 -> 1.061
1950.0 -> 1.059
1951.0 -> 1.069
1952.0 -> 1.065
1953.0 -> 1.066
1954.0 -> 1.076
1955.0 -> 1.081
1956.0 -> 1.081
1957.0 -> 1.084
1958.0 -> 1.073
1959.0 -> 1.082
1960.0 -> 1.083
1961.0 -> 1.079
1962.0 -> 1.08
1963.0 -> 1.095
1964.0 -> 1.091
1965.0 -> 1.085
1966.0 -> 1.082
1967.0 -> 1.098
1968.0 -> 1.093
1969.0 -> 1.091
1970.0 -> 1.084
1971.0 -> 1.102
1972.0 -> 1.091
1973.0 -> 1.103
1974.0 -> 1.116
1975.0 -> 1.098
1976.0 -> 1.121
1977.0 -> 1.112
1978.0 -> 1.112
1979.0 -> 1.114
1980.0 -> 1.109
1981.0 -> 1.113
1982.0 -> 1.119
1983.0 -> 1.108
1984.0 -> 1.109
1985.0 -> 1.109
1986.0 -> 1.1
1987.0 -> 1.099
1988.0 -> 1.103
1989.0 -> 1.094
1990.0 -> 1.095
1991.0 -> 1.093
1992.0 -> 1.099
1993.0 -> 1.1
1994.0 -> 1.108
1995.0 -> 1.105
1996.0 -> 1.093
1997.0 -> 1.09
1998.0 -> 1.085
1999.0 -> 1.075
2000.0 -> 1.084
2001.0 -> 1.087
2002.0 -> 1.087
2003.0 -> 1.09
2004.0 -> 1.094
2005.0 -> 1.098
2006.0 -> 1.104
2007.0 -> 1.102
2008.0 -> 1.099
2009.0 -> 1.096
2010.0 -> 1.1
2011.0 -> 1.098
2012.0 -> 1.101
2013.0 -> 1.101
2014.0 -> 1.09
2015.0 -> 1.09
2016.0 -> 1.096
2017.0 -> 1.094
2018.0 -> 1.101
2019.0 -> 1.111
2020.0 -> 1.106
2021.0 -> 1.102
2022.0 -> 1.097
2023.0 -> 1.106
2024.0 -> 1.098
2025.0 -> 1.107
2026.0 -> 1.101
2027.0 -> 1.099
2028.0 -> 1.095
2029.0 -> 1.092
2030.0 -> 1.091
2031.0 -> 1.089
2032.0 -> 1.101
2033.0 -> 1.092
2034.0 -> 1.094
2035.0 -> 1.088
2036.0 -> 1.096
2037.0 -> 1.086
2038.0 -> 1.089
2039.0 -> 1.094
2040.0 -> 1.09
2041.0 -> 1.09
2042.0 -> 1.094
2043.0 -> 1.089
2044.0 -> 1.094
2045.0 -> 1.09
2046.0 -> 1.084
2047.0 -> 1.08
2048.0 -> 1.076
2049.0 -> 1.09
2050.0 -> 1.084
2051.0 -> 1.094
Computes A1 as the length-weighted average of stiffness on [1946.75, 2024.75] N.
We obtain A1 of 1.09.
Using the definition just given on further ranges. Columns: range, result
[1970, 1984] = 1.11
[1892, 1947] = 1.03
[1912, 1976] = 1.06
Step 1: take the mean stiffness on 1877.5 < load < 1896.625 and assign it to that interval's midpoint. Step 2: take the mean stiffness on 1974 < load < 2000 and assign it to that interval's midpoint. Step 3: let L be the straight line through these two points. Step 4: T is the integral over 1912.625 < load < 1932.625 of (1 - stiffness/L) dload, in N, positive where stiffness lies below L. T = 0.7 N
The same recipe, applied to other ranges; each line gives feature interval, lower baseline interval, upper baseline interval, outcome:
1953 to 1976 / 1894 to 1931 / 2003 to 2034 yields -0.6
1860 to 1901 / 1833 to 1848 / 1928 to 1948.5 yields 0.4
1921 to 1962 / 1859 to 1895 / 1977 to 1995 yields 0.9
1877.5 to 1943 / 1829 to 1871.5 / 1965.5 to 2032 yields 1.5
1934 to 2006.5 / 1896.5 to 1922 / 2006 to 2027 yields -1.2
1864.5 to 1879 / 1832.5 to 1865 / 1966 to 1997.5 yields 0.2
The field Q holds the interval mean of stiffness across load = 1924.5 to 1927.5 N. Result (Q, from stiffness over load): 1.03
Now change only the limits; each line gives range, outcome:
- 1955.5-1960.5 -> 1.08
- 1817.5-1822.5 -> 1.04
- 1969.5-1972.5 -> 1.09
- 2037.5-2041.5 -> 1.09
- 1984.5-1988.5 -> 1.1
